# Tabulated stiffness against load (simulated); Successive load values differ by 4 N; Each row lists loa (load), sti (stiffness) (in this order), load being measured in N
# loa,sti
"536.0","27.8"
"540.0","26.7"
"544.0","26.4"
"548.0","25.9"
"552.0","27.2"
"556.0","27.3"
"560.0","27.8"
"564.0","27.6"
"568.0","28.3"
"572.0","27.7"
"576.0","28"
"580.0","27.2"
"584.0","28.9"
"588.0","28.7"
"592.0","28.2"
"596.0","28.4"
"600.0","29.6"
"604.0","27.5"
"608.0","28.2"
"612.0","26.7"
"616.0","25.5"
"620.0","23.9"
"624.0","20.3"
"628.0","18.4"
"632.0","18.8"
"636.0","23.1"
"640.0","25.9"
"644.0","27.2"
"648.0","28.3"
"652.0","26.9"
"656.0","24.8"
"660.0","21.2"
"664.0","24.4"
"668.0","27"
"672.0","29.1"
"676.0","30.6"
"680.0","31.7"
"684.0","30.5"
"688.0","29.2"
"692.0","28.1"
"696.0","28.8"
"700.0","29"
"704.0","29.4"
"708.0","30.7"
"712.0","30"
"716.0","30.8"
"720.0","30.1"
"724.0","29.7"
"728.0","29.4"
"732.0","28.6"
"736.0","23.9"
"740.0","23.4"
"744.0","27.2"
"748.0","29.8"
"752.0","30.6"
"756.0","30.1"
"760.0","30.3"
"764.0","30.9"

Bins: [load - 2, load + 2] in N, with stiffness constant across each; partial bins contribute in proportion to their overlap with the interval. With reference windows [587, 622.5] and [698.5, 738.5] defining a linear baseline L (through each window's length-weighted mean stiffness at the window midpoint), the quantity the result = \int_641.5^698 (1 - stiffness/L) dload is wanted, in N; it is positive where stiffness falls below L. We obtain 1.3 N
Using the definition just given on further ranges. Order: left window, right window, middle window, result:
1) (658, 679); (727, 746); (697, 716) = -2.4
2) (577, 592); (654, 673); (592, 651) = 3.4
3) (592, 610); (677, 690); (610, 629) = 3.7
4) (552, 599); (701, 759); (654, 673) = 2.3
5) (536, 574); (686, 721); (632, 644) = 1.9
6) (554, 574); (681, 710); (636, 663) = 3.2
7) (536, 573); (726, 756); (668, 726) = -4.5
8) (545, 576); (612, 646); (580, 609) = -3.6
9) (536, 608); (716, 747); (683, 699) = -0.7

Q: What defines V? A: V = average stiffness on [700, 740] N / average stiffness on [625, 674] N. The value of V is 1.18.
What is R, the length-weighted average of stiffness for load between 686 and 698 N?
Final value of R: 28.7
